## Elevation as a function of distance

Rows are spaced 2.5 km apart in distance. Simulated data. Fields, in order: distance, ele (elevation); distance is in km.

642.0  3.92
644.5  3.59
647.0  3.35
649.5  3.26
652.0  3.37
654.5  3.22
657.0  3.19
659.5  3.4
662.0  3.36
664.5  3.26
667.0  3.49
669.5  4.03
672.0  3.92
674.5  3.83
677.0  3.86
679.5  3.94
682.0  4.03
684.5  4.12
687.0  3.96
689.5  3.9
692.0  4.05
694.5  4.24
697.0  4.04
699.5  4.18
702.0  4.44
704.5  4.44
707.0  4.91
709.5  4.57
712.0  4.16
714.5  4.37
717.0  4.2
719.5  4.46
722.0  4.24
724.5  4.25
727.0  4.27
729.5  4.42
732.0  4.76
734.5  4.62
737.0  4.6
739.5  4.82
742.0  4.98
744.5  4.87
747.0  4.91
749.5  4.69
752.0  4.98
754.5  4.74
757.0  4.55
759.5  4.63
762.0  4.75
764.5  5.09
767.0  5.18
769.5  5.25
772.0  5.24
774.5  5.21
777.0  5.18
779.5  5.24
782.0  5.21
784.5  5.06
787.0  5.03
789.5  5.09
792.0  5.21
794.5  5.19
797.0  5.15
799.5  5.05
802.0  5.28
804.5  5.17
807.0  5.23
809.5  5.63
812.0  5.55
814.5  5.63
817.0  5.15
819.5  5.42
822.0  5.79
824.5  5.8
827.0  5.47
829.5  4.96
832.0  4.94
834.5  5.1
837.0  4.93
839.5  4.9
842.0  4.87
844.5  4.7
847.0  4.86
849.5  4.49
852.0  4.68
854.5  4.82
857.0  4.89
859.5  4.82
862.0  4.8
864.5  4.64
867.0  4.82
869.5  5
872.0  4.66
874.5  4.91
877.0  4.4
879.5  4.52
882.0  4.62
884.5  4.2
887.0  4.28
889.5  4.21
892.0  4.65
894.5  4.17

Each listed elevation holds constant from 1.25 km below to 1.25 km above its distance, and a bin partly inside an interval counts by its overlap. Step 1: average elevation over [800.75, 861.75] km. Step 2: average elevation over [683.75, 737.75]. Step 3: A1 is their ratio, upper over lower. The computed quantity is 1.18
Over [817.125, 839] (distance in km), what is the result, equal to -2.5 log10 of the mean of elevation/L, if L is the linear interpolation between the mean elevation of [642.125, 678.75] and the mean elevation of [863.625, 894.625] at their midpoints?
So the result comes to -0.22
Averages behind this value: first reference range 3.53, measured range 5.28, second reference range 4.56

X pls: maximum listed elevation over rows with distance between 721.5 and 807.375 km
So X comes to 5.28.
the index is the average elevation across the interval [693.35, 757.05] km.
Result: 4.53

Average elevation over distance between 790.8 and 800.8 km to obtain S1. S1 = 5.15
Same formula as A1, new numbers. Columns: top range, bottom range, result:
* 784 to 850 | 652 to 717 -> 1.31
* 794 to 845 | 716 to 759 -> 1.14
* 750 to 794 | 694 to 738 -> 1.14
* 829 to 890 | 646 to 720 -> 1.21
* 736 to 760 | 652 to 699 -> 1.27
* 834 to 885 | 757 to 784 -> 0.94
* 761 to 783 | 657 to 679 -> 1.42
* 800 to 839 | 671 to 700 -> 1.33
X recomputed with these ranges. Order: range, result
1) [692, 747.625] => 4.98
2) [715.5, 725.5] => 4.46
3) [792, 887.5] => 5.8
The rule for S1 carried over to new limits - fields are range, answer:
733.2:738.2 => 4.61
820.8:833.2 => 5.39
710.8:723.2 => 4.29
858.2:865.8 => 4.75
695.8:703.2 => 4.22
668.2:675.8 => 3.92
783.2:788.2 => 5.05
